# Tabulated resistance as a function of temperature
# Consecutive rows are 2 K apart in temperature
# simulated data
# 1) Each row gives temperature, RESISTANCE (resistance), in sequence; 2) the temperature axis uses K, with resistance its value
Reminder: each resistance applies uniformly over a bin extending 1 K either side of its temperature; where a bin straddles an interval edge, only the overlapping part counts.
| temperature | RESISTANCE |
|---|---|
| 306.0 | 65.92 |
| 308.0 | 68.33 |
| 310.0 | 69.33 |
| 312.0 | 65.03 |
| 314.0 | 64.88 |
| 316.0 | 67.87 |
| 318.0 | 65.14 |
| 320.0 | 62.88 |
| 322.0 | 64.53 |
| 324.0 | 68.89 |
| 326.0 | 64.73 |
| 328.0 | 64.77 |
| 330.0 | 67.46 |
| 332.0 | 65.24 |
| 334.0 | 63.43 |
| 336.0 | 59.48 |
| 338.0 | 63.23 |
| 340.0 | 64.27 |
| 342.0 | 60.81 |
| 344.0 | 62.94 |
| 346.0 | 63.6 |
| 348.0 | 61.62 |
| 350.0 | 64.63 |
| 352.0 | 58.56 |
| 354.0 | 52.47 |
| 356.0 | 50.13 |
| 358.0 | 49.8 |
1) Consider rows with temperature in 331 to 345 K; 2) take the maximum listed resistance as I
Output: 65.24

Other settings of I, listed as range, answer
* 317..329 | 68.89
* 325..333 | 67.46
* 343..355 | 64.63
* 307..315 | 69.33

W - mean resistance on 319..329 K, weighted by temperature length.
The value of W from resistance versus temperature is 65.2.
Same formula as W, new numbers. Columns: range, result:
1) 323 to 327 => 66.8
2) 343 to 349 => 62.7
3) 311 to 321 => 65.2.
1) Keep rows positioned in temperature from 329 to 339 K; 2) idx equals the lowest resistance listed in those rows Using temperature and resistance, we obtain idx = 59.48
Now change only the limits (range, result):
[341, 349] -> 60.81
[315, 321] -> 62.88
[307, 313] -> 65.03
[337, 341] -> 63.23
